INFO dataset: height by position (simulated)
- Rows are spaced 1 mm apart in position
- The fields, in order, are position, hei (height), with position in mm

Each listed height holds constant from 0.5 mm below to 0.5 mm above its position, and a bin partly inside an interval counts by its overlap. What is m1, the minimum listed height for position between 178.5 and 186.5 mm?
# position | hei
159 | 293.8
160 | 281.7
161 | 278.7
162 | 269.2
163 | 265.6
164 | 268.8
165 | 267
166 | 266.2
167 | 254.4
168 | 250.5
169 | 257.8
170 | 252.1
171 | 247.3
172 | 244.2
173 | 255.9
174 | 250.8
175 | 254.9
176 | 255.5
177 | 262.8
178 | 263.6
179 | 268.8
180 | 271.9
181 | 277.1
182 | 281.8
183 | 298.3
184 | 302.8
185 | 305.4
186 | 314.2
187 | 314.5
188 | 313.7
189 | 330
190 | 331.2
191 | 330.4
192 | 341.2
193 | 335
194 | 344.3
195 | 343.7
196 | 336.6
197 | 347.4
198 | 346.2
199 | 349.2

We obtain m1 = 268.8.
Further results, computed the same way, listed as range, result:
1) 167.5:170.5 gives 250.5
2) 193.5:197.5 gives 336.6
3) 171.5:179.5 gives 244.2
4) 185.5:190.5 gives 313.7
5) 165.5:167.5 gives 254.4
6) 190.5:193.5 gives 330.4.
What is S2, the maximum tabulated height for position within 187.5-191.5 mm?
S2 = 331.2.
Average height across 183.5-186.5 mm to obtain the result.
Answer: 307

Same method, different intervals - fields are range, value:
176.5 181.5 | 269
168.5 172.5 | 250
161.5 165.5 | 268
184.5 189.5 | 316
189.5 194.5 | 336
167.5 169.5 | 254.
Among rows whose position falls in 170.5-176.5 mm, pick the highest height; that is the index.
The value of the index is 255.9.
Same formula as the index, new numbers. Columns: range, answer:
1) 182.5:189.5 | 330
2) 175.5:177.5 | 262.8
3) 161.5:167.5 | 269.2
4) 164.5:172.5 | 267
